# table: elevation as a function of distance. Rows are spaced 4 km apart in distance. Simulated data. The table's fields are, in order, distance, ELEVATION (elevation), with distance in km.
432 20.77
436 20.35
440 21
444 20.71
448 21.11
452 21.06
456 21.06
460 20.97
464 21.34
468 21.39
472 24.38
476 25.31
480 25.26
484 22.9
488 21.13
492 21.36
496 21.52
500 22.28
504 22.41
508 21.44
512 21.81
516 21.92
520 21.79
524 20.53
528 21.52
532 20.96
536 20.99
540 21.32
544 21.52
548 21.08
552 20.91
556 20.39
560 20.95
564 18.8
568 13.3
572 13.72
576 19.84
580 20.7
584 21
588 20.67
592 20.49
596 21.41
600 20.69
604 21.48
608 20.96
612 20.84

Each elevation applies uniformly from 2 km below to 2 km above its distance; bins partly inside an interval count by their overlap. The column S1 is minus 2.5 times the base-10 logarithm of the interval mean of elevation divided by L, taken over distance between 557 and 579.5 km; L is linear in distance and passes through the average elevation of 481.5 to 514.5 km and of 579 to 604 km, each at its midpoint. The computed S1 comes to 0.19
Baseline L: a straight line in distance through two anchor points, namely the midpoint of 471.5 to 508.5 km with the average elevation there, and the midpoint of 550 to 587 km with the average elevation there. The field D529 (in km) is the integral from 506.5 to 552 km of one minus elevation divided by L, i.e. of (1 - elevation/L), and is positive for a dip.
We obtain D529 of -1.1 km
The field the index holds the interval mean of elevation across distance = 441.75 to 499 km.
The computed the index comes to 22.1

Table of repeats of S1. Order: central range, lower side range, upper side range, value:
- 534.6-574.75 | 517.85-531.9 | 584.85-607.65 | 0.10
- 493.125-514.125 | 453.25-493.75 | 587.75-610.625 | 0.01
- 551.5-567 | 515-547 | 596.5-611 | 0.08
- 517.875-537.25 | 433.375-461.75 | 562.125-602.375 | -0.07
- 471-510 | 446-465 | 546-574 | -0.13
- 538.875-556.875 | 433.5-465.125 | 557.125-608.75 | -0.06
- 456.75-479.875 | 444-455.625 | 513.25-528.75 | -0.08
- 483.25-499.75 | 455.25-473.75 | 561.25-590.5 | -0.04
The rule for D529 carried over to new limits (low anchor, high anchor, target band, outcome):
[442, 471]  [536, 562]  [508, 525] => -0.4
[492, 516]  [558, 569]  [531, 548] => -1.4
